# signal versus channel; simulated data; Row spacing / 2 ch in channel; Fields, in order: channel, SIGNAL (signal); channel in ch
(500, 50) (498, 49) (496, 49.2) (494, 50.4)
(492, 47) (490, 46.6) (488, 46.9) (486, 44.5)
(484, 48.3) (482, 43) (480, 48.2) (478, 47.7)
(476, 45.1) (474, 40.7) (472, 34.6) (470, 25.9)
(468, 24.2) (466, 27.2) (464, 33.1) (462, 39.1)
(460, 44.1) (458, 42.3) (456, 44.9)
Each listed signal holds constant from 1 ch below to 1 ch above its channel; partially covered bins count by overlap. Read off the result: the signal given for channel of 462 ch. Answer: 39.1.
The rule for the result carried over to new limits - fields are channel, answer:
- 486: 44.5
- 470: 25.9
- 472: 34.6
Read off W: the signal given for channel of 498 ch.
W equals 49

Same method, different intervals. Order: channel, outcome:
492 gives 47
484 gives 48.3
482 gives 43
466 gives 27.2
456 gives 44.9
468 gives 24.2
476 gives 45.1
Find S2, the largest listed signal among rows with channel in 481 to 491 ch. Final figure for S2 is 48.3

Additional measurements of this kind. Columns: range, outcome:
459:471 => 44.1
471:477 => 45.1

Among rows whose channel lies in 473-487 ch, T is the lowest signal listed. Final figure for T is 40.7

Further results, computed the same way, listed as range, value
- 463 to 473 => 24.2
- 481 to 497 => 43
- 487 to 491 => 46.6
